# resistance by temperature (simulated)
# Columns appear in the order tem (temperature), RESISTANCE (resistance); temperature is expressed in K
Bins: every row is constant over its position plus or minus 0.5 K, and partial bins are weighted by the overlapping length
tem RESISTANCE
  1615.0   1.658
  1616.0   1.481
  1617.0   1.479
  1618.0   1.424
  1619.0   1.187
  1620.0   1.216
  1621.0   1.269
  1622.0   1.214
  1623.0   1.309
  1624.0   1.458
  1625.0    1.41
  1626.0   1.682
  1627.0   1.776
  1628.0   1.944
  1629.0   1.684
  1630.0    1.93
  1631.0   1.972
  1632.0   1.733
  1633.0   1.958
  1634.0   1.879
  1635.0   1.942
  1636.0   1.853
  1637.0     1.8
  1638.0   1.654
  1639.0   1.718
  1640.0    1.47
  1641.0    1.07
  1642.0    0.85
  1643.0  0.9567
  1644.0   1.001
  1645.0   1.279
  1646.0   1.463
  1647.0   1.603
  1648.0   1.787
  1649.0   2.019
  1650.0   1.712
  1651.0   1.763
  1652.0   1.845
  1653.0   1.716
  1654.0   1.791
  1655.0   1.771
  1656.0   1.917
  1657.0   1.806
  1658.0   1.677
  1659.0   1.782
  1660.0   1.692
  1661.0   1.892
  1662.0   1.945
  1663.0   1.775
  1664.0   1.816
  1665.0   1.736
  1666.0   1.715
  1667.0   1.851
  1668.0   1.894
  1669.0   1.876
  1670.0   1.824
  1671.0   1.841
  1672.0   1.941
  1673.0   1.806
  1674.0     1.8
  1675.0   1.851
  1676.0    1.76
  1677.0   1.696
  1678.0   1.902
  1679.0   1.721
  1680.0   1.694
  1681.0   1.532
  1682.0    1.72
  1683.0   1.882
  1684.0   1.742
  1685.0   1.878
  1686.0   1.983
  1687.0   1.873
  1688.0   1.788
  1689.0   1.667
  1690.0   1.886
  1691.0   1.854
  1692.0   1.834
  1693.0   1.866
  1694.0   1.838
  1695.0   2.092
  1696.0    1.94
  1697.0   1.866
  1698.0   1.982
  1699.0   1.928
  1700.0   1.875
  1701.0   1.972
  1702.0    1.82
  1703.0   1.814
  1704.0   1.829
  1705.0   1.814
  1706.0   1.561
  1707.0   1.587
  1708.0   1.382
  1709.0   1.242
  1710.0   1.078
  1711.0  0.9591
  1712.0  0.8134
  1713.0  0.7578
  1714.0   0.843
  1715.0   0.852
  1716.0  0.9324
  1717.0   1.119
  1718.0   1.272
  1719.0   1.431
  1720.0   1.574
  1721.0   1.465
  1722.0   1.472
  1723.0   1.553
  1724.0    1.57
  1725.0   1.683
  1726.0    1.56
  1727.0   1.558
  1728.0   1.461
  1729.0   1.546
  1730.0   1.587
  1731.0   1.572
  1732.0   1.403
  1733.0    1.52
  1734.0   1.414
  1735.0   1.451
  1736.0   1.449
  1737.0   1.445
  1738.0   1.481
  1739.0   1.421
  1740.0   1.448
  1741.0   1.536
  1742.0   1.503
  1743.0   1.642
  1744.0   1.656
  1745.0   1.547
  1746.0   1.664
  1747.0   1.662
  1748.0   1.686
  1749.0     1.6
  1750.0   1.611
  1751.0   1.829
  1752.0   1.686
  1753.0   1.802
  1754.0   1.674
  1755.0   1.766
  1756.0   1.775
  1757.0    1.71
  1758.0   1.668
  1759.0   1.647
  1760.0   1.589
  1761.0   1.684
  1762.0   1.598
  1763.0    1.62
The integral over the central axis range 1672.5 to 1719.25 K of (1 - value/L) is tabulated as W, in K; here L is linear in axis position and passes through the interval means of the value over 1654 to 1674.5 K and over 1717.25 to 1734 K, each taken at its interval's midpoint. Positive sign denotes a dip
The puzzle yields 1.1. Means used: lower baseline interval 1.82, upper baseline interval 1.51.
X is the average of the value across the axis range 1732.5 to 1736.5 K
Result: 1.46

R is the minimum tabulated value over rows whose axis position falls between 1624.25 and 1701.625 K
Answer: 0.85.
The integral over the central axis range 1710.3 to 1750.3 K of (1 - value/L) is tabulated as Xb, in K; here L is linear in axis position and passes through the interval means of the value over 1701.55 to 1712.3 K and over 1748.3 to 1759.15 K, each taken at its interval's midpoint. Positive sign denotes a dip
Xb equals 4.34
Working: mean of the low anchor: 1.46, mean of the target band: 1.42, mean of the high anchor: 1.71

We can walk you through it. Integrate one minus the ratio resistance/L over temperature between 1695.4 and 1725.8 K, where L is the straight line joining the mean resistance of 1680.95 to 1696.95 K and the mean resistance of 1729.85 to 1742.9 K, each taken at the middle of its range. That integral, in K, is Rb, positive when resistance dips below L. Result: 3.9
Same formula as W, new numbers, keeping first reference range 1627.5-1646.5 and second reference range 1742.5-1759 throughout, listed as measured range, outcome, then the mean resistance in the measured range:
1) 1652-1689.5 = -4.3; 1.8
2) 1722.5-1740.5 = 1.7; 1.51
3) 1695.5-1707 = -1.4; 1.84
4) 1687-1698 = -1.6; 1.87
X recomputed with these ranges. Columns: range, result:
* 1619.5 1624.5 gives 1.29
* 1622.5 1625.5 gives 1.39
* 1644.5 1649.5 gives 1.63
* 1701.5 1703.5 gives 1.82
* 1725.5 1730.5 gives 1.54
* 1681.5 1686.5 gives 1.84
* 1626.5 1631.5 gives 1.86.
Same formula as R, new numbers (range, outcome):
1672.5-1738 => 0.7578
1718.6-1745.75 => 1.403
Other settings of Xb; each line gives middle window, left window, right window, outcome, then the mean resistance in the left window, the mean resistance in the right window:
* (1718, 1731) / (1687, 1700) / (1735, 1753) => 1.3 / 1.88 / 1.58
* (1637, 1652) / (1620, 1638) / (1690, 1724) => 1.6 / 1.68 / 1.53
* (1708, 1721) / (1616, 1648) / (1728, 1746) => 3.6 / 1.53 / 1.51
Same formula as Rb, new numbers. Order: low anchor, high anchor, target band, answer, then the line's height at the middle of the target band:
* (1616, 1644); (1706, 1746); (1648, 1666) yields -3.7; 1.5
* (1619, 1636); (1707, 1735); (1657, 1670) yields -2.4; 1.52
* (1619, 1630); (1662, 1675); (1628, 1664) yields -0.5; 1.66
